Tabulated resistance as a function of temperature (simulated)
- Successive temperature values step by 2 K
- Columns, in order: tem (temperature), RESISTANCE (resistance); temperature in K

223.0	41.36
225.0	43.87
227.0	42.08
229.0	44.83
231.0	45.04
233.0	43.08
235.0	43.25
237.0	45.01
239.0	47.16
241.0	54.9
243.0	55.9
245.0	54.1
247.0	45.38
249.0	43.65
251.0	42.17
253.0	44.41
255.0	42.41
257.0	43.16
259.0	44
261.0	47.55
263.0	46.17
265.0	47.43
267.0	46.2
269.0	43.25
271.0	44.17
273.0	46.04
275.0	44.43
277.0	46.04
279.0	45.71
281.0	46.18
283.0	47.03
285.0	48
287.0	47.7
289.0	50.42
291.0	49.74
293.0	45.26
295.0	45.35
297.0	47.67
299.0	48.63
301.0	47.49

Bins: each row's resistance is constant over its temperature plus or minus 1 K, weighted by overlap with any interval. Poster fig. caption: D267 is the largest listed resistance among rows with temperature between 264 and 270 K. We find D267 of 47.43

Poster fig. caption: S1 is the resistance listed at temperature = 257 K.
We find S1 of 43.16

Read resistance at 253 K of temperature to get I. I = 44.41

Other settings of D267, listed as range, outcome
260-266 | 47.55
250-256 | 44.41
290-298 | 49.74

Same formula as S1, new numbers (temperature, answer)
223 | 41.36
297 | 47.67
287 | 47.7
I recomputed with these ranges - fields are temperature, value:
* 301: 47.49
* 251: 42.17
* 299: 48.63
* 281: 46.18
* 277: 46.04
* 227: 42.08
